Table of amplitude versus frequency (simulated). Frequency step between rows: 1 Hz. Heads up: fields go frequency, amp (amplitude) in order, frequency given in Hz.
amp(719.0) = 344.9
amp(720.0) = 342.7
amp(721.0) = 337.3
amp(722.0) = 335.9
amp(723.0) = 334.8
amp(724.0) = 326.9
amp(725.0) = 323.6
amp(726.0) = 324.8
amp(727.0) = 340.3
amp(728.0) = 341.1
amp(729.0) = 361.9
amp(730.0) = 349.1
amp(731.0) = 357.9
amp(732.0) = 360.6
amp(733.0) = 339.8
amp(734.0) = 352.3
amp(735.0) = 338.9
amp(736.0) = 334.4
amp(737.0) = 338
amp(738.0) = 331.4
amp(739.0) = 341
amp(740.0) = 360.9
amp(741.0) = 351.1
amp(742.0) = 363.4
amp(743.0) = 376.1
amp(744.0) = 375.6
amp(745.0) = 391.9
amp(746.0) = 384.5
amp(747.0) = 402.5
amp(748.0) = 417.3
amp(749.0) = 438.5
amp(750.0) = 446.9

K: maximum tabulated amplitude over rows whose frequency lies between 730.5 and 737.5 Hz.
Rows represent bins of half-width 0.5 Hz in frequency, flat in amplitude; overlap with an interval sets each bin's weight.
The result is 360.6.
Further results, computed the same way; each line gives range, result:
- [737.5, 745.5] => 391.9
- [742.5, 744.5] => 376.1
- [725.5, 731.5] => 361.9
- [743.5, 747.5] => 402.5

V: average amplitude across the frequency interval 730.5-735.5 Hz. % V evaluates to 350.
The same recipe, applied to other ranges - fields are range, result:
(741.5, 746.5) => 378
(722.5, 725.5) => 328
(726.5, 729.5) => 348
